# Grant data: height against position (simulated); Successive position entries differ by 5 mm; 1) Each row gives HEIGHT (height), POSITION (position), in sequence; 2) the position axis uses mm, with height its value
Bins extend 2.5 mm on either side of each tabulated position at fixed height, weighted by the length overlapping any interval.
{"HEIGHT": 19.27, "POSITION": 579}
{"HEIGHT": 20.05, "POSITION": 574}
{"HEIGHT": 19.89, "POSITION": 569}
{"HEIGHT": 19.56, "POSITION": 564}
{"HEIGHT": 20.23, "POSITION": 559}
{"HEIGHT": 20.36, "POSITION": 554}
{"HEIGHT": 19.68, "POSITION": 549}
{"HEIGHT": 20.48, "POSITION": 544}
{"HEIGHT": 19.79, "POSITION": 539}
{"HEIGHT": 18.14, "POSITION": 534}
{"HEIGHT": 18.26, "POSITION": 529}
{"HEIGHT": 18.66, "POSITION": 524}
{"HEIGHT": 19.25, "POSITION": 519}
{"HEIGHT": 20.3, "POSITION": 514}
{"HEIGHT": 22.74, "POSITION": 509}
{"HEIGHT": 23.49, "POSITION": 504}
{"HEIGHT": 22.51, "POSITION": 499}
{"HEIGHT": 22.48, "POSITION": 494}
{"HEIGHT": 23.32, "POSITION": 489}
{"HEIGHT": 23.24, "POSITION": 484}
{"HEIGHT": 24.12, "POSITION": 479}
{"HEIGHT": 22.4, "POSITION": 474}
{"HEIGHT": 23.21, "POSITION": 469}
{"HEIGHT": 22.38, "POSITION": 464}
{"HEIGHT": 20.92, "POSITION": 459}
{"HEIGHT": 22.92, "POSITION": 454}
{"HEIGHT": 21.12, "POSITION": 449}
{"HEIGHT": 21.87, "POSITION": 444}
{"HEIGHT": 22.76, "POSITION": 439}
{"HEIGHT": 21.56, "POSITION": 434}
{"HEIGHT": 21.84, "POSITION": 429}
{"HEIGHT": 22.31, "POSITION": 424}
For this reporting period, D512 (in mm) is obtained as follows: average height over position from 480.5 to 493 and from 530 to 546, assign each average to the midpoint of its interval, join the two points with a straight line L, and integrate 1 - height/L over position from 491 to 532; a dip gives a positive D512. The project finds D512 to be 0.8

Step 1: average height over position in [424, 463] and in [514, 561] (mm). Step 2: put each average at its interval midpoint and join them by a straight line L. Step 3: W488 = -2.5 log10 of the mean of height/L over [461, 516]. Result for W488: -0.101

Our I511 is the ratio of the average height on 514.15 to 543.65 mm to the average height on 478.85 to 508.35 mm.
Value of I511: 0.83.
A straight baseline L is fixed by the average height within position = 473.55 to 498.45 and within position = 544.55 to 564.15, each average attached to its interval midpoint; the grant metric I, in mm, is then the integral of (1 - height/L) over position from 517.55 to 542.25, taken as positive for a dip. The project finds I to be 2.7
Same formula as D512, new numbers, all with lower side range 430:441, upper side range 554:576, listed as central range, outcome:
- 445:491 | -2.22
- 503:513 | -0.83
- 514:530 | 1.29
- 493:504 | -0.87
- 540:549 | 0.07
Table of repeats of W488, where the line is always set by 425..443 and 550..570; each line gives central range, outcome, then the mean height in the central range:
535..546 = 0.025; 19.8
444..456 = -0.008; 22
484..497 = -0.089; 23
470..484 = -0.092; 23.3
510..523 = 0.039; 20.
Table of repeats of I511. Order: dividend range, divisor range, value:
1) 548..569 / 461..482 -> 0.87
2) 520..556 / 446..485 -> 0.86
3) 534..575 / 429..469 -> 0.90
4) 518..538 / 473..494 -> 0.80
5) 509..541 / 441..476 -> 0.87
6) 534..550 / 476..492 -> 0.84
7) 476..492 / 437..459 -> 1.07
